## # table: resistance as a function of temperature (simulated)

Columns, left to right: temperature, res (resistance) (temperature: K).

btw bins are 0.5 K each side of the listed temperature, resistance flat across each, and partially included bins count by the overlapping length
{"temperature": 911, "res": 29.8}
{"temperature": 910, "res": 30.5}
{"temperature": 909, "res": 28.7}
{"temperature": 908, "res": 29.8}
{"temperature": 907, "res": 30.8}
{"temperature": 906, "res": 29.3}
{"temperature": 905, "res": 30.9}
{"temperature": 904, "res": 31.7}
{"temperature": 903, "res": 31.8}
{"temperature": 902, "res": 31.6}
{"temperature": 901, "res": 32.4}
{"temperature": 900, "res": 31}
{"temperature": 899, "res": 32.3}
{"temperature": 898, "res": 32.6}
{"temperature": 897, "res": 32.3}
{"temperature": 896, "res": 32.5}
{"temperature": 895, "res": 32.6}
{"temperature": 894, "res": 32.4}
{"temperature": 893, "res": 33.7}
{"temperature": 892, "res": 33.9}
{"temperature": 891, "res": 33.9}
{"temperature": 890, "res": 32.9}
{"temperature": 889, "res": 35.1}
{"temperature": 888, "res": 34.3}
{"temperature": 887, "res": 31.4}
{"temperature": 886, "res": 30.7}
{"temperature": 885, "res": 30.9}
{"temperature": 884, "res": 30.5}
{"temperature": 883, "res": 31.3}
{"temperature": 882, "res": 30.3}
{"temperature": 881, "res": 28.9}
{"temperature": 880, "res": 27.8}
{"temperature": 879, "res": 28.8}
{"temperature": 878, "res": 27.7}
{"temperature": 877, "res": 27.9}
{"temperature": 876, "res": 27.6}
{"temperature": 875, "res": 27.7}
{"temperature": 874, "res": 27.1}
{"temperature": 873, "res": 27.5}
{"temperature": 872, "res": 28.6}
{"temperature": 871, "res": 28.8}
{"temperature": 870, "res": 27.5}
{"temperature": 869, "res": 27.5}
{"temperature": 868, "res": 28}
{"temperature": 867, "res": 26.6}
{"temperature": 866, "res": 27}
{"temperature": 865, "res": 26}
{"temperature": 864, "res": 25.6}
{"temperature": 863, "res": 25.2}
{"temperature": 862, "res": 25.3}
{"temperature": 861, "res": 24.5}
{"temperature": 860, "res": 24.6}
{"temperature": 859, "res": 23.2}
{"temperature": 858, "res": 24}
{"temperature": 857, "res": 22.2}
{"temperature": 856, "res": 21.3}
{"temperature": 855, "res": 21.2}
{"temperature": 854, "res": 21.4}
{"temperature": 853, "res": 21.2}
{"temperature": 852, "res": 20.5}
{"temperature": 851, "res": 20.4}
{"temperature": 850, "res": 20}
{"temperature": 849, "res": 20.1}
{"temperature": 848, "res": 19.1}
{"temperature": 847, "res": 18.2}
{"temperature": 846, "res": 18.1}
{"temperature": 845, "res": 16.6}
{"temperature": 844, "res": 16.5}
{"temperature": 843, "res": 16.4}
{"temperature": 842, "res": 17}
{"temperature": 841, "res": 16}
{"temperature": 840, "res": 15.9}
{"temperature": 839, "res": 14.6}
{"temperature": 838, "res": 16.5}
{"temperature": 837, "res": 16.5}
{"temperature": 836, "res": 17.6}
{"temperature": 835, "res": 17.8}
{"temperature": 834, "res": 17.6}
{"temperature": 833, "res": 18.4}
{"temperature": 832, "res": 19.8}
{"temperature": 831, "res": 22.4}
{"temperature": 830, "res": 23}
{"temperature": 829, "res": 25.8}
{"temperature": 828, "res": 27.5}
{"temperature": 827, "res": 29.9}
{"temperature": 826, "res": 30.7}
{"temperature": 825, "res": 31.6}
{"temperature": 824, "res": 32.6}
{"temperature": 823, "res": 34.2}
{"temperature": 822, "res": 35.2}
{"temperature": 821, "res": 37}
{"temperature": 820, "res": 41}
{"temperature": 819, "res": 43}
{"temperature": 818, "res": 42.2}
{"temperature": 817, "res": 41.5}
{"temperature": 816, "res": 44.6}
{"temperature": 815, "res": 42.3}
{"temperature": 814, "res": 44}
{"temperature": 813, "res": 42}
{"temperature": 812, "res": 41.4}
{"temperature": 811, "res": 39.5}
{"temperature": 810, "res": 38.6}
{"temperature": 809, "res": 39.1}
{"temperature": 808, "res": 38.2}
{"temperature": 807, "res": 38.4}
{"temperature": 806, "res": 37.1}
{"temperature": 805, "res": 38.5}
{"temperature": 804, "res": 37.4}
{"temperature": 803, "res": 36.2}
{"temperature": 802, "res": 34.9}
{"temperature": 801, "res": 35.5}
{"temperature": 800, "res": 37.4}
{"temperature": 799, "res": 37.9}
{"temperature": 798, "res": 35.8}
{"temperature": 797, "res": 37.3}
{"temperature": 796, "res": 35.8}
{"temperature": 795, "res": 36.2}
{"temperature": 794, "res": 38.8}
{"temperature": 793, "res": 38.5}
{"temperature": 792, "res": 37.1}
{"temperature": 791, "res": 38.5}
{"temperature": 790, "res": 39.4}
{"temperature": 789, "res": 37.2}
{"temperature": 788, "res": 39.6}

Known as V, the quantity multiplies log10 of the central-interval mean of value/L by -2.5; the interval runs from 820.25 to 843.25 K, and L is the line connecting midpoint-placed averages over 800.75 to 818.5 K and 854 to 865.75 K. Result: 0.37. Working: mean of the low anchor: 39.6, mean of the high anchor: 23.9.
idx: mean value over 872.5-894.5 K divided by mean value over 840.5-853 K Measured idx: 1.7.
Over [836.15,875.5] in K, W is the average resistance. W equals 22.1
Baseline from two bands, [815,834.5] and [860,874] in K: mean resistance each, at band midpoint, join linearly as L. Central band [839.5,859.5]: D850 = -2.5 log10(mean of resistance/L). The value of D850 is 0.42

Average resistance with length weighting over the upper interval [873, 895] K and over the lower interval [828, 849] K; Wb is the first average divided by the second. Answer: 1.66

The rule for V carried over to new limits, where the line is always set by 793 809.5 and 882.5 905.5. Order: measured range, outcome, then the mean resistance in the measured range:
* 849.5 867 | 0.417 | 23.3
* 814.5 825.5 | -0.071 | 38.7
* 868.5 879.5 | 0.194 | 27.9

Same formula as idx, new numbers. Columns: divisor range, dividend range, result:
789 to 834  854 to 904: 0.81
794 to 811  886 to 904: 0.88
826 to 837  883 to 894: 1.48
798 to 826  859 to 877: 0.70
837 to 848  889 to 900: 1.97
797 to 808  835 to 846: 0.45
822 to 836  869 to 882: 1.10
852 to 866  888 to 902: 1.40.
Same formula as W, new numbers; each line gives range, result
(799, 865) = 28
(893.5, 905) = 32.1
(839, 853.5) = 18.2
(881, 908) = 31.9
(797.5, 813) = 37.9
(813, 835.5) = 32.1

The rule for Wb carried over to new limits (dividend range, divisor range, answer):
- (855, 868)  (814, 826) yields 0.64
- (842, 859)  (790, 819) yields 0.51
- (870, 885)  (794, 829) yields 0.77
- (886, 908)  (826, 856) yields 1.63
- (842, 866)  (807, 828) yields 0.56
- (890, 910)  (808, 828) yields 0.83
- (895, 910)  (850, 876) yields 1.26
